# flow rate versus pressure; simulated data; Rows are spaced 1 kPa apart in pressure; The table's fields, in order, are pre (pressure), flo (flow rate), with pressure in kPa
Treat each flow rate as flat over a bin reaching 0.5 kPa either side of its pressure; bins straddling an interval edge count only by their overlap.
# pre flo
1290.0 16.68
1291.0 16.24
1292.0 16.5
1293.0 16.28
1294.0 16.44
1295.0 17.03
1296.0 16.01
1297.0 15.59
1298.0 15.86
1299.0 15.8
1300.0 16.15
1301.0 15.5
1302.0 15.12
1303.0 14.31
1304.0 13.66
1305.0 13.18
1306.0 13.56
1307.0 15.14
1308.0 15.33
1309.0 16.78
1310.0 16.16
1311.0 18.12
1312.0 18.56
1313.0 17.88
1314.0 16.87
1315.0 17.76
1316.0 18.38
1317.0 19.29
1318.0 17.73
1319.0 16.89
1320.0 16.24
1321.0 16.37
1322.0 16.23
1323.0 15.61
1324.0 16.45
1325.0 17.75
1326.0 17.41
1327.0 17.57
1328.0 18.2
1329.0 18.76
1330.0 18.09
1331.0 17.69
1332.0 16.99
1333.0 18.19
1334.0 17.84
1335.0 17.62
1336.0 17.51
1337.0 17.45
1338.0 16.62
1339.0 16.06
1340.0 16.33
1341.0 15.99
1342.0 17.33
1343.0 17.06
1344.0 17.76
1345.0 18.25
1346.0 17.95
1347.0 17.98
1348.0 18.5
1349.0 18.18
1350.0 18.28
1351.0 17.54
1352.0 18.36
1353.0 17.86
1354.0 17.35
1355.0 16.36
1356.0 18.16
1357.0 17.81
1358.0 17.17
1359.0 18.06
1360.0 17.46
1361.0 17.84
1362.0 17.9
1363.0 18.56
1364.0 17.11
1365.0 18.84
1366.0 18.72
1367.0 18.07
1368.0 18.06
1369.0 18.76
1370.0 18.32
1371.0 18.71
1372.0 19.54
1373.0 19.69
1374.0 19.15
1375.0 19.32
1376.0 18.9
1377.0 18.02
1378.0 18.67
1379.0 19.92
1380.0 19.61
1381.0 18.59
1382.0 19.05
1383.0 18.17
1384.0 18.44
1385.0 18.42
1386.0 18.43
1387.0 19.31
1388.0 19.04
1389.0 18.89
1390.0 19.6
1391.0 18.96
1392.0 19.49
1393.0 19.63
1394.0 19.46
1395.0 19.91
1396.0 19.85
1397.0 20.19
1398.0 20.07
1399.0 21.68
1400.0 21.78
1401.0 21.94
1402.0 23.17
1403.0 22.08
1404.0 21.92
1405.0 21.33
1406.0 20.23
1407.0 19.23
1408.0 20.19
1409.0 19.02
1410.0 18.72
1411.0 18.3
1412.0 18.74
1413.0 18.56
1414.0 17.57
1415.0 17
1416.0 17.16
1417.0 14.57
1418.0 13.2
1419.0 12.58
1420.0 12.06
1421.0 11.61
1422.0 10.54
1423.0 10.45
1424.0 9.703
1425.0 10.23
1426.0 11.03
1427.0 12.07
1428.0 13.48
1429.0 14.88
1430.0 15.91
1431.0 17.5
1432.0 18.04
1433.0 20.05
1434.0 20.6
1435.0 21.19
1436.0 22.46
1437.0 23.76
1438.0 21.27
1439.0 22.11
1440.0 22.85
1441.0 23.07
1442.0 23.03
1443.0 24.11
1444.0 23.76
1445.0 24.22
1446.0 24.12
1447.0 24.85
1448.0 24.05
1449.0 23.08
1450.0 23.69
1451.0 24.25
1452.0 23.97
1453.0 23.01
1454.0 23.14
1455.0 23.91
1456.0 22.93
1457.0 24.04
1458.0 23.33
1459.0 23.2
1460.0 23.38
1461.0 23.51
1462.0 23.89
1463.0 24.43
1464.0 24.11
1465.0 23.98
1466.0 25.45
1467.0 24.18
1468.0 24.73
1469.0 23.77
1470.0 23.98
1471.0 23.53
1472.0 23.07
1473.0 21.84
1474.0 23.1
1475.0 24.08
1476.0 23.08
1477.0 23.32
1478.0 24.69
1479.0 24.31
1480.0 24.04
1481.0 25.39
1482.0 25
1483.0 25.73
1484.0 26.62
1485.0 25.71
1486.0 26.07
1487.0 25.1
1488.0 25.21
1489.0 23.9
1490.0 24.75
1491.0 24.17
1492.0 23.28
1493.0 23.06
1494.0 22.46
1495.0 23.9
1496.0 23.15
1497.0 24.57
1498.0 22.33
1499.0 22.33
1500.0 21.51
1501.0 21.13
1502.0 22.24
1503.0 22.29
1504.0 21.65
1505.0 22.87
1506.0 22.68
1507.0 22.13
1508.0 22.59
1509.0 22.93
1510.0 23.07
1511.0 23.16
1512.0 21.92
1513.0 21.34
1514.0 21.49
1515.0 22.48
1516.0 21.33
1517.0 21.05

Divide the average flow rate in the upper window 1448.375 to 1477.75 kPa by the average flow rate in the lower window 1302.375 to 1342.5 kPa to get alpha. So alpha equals 1.4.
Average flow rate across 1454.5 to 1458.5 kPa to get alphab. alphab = 23.6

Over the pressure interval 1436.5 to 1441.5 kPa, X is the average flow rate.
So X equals 22.6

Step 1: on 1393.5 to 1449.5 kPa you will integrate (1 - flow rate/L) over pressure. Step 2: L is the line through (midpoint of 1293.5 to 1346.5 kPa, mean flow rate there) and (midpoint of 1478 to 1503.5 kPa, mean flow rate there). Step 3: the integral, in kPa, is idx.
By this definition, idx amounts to 5.9 kPa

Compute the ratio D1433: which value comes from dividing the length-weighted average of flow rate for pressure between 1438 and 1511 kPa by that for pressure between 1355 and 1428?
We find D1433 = 1.32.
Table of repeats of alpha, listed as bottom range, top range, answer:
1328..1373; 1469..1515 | 1.31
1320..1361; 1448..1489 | 1.38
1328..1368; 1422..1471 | 1.20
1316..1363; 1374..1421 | 1.08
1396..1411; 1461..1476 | 1.15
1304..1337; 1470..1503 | 1.40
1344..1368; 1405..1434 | 0.87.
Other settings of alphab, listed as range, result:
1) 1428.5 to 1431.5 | 16.1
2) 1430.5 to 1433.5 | 18.5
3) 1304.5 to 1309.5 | 14.8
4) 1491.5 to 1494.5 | 22.9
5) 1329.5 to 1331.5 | 17.9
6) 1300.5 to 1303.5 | 15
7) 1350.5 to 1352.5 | 17.9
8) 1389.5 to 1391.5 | 19.3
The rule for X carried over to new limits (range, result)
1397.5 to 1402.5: 21.7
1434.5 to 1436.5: 21.8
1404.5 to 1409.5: 20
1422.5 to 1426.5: 10.4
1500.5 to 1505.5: 22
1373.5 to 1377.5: 18.8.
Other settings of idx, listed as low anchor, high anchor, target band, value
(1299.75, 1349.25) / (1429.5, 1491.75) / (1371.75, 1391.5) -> 0.68 kPa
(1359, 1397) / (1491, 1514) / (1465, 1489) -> -2.86 kPa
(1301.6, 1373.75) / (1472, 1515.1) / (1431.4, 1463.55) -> -2.07 kPa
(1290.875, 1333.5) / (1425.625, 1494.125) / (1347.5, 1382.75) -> 0.90 kPa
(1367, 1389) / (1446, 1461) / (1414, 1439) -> 7.22 kPa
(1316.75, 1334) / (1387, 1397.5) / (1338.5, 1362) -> 0.78 kPa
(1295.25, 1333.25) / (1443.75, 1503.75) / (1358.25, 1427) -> 6.91 kPa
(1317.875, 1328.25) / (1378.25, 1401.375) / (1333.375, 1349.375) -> 0.20 kPa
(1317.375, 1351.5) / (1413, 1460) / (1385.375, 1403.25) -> -1.62 kPa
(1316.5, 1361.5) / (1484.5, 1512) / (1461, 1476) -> -1.13 kPa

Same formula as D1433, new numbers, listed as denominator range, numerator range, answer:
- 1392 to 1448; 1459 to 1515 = 1.26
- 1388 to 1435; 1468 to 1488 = 1.39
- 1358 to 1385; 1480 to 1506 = 1.28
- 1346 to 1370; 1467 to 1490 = 1.36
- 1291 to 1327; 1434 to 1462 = 1.42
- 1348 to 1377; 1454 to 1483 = 1.31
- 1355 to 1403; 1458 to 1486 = 1.27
